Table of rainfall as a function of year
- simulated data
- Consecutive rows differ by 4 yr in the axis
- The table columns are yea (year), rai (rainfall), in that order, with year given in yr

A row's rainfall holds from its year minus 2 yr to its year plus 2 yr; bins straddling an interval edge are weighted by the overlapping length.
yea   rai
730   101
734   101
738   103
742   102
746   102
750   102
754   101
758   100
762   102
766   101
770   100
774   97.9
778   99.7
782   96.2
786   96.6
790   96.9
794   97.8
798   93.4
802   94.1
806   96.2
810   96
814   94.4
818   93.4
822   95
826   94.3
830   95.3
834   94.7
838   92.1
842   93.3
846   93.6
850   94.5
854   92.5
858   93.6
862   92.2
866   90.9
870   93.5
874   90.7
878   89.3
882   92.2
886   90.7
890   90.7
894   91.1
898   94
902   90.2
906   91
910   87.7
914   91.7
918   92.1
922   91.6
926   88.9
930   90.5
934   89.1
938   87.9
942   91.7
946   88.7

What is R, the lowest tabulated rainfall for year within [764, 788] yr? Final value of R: 96.2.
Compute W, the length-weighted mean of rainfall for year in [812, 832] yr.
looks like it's 94.5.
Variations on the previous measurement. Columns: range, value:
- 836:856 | 93.2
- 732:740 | 102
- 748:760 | 101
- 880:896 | 91.2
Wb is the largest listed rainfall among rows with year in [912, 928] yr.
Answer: 92.1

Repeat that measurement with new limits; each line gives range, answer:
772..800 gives 99.7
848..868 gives 94.5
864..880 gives 93.5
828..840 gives 95.3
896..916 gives 94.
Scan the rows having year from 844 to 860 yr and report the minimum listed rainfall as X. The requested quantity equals 92.5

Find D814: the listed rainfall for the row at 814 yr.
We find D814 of 94.4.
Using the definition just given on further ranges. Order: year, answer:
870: 93.5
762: 102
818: 93.4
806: 96.2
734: 101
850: 94.5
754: 101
